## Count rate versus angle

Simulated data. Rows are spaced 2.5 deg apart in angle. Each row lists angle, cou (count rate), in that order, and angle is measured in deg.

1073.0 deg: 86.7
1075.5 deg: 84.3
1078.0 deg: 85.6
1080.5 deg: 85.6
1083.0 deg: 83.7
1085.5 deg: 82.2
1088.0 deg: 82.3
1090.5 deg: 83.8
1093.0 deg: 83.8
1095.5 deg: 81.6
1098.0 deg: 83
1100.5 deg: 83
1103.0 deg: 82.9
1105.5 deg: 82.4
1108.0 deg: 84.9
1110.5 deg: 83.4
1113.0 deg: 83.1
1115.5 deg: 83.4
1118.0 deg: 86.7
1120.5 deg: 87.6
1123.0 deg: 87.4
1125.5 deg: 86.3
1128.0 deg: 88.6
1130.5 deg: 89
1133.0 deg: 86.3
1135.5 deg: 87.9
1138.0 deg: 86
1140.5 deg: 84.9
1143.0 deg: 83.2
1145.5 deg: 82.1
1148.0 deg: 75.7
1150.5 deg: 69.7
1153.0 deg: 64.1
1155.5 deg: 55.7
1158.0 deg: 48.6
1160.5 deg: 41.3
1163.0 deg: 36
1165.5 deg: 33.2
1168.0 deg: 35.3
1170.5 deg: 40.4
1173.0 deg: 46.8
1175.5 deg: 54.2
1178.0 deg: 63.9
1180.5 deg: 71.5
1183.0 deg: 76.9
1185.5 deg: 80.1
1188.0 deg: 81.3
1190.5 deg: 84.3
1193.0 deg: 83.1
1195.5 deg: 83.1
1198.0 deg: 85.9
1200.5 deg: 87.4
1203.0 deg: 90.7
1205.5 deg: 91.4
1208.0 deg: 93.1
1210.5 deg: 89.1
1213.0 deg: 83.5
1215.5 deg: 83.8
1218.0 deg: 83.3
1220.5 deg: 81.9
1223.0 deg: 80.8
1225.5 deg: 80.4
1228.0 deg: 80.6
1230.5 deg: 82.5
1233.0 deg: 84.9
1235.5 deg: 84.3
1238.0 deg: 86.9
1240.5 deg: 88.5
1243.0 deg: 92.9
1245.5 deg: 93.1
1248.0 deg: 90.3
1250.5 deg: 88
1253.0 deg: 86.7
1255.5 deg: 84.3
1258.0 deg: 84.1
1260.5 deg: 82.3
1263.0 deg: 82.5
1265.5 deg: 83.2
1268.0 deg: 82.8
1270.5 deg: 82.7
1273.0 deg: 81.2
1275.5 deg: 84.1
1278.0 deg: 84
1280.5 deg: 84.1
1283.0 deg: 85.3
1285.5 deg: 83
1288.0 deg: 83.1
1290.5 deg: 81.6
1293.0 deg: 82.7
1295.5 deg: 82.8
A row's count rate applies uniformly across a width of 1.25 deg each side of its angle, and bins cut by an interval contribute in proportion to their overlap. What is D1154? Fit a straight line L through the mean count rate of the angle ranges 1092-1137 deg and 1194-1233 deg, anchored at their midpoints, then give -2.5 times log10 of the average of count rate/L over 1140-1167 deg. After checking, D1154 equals 0.37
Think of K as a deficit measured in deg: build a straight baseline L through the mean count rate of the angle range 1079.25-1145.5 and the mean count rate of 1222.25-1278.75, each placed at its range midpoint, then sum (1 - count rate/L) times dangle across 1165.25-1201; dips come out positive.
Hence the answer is 7.2 deg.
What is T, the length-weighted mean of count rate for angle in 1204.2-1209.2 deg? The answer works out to 92.2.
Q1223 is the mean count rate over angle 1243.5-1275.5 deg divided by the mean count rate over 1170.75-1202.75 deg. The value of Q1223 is 1.1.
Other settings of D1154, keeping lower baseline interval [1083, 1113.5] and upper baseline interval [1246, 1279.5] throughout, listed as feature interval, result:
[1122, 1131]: -0.06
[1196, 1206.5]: -0.06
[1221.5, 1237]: 0.02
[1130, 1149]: -0.01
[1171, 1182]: 0.39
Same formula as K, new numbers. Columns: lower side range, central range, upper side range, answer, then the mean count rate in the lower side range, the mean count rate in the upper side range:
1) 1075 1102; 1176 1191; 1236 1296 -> 1.69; 83.5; 85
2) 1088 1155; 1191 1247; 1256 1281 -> -2.00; 82.8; 83.1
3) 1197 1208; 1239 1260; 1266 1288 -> -0.65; 89.4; 83.4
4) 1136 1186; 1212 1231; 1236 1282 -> -1.41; 61.6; 85.6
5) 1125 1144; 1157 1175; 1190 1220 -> 9.54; 86.6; 86.5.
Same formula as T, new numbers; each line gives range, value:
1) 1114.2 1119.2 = 85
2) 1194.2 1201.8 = 85.5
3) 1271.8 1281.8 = 83.4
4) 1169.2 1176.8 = 47.2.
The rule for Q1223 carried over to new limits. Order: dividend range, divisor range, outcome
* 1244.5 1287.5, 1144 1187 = 1.47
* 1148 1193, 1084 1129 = 0.70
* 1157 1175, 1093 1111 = 0.49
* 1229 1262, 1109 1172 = 1.22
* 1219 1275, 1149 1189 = 1.51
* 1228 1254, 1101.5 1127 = 1.03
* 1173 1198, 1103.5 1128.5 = 0.87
